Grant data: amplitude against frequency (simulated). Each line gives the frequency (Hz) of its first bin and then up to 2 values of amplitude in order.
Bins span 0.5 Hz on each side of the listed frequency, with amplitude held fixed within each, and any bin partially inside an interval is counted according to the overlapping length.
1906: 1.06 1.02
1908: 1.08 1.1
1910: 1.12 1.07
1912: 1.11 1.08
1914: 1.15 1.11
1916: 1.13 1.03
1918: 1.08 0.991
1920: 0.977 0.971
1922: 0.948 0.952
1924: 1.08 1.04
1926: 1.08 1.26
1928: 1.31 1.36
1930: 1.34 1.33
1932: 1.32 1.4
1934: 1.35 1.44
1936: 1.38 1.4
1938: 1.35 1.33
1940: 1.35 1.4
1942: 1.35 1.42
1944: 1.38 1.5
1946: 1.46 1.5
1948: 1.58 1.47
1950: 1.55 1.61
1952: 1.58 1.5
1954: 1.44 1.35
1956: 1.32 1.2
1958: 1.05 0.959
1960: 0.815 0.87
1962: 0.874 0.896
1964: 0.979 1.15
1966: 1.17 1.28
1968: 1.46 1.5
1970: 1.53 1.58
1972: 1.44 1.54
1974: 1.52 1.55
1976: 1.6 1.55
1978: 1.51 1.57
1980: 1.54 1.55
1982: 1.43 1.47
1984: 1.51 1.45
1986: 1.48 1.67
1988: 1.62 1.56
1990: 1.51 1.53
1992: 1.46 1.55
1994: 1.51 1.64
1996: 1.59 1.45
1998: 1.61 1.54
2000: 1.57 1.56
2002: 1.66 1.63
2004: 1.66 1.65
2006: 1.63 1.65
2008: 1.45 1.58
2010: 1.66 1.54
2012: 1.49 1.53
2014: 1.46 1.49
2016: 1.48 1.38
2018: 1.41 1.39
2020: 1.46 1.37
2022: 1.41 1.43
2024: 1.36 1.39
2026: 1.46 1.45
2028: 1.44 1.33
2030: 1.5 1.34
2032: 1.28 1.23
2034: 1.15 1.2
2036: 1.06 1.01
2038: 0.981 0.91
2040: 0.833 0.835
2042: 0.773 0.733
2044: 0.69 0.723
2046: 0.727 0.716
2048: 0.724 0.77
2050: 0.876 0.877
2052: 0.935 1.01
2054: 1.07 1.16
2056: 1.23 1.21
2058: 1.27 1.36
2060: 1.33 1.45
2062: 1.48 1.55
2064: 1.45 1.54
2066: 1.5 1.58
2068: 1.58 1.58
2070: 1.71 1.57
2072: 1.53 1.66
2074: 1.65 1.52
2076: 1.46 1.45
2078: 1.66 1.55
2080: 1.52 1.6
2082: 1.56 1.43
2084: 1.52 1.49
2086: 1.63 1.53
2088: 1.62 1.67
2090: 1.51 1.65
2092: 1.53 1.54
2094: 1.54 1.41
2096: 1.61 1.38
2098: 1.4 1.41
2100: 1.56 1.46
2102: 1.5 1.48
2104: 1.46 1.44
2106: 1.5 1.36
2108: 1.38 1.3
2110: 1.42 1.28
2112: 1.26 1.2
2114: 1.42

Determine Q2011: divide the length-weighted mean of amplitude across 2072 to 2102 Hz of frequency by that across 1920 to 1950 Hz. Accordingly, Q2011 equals 1.2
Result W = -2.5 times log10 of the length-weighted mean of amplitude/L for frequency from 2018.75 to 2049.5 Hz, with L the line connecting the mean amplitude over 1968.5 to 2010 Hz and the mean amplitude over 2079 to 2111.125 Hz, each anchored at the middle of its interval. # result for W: 0.34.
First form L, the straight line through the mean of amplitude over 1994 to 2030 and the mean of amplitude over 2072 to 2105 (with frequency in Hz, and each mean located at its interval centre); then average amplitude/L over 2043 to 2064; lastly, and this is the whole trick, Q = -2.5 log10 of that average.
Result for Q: 0.39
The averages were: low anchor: 1.51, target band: 1.06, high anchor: 1.53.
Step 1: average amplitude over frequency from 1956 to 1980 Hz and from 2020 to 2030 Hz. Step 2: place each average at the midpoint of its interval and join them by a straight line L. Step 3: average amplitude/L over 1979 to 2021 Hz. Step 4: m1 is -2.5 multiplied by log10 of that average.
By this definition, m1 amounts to -0.132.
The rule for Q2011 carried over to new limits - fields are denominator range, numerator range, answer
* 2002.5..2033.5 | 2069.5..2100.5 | 1.05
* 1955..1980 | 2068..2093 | 1.21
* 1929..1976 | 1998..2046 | 0.99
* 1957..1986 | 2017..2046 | 0.88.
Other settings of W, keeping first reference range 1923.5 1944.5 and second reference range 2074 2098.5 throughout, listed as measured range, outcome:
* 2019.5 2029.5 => 0.03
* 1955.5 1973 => 0.15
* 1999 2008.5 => -0.13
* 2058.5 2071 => -0.01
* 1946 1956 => -0.12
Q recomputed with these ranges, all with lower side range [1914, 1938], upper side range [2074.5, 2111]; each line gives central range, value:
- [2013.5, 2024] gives -0.05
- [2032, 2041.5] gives 0.32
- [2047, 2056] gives 0.46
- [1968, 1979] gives -0.20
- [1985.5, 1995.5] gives -0.19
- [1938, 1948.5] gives -0.17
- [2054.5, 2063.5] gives 0.08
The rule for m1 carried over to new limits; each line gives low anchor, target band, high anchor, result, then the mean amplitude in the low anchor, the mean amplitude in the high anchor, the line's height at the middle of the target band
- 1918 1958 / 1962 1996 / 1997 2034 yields -0.04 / 1.32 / 1.48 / 1.4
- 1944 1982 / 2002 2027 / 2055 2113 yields -0.06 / 1.37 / 1.48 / 1.42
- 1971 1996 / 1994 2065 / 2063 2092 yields 0.19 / 1.53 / 1.56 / 1.55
